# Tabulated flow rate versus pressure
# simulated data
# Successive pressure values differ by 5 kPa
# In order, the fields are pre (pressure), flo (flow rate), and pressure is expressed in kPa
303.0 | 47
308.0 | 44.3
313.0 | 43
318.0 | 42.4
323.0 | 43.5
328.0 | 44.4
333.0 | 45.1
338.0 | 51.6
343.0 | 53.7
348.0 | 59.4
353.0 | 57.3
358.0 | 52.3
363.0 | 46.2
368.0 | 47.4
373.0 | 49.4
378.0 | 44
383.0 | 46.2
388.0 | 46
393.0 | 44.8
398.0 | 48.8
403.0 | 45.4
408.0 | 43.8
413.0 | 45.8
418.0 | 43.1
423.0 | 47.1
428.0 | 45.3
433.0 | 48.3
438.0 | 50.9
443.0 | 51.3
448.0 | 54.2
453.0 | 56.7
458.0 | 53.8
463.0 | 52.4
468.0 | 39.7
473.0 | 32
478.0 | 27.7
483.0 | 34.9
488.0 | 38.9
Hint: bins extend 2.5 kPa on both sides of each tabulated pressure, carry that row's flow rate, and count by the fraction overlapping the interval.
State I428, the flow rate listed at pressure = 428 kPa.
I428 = 45.3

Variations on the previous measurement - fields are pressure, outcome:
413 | 45.8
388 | 46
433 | 48.3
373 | 49.4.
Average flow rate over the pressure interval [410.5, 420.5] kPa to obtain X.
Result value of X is 44.5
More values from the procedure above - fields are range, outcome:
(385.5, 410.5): 45.8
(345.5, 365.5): 53.8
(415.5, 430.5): 45.2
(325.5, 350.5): 50.8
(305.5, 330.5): 43.5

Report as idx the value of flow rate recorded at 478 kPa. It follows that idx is 27.7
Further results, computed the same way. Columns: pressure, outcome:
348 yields 59.4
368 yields 47.4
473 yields 32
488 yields 38.9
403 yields 45.4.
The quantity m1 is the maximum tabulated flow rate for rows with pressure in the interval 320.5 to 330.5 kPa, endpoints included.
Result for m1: 44.4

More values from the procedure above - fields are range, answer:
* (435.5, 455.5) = 56.7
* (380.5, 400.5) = 48.8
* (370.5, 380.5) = 49.4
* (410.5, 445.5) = 51.3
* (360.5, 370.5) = 47.4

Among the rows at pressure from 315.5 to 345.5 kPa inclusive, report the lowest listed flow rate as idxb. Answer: 42.4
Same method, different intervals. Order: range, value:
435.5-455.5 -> 50.9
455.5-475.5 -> 32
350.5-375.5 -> 46.2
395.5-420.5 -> 43.1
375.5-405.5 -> 44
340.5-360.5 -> 52.3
